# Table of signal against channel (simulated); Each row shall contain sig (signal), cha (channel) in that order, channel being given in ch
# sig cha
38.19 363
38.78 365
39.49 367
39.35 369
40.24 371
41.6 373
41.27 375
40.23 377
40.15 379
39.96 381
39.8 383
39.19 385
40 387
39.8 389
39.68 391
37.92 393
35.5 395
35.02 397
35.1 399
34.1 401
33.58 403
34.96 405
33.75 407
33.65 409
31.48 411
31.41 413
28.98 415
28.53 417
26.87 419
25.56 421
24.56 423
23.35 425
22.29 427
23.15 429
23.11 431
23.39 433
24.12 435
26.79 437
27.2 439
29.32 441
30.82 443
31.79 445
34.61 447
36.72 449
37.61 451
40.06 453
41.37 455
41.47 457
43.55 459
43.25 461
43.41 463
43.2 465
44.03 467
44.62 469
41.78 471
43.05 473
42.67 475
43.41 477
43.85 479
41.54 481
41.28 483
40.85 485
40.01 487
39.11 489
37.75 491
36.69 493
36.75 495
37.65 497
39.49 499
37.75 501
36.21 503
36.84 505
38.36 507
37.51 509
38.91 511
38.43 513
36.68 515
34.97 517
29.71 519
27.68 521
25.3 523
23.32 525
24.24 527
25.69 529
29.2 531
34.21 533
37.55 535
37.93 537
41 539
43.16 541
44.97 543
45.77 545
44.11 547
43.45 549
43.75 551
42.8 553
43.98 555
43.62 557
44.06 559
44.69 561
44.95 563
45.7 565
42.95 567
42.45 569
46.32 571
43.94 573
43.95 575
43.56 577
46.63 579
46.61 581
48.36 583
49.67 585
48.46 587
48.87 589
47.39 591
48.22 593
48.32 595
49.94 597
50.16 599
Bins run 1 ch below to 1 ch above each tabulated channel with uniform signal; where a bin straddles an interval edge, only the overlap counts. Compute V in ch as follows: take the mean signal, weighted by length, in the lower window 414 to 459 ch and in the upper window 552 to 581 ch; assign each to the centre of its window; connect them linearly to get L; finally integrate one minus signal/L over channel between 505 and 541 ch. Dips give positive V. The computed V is 5.56 ch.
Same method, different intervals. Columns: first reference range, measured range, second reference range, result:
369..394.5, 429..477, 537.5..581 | 6.1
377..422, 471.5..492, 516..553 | -3.5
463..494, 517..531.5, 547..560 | 5.4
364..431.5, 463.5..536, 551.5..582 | 5.7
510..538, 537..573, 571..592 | -3.8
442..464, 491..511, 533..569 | 1.6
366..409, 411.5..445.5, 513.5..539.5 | 9.0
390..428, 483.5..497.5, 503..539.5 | -2.5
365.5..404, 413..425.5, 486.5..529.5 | 3.5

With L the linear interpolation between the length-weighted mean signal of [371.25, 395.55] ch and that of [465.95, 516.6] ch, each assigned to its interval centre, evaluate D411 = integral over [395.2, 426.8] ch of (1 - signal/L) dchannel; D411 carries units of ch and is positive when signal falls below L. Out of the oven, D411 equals 7.2 ch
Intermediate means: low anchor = 39.7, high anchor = 39.8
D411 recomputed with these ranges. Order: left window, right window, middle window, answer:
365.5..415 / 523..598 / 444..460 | 0.28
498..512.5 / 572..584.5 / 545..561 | -0.34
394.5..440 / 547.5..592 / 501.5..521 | 1.48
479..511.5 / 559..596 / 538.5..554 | -0.15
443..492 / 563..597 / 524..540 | 4.49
